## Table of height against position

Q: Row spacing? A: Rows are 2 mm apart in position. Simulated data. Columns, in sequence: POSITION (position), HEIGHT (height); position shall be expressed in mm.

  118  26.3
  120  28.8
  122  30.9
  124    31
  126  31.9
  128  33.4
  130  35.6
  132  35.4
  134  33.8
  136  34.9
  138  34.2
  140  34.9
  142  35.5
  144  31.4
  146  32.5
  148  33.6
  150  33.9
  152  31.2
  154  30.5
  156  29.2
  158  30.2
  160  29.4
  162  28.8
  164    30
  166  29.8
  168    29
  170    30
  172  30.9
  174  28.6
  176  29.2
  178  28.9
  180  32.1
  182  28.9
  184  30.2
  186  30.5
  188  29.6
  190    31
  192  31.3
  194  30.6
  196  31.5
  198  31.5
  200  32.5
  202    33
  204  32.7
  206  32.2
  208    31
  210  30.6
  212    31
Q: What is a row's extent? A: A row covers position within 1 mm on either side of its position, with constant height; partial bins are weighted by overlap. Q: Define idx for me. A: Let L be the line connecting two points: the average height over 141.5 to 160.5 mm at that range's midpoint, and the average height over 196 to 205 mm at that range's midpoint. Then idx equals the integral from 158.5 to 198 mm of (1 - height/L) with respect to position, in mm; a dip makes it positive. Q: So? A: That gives 2.5 mm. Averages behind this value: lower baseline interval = 31.7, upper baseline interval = 32.3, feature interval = 30.1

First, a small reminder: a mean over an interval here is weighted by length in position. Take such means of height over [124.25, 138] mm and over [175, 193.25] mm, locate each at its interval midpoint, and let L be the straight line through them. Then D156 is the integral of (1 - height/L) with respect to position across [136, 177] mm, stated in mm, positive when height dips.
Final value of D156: 1.2 mm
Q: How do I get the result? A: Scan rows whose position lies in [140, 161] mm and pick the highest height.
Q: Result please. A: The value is 35.5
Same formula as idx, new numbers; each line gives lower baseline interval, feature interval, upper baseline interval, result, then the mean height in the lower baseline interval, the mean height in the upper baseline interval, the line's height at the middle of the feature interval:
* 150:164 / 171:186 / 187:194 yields 0.3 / 30.2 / 30.6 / 30.5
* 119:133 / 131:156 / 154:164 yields -1.9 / 32.4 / 29.6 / 30.9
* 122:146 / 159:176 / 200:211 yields 1.7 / 33.6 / 32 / 32.9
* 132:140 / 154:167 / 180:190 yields 1.1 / 34.5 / 30.1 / 32.3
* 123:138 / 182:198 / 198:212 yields 0.8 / 33.7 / 31.9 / 32.3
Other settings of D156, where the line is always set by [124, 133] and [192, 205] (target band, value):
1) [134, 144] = -0.3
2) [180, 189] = 0.6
